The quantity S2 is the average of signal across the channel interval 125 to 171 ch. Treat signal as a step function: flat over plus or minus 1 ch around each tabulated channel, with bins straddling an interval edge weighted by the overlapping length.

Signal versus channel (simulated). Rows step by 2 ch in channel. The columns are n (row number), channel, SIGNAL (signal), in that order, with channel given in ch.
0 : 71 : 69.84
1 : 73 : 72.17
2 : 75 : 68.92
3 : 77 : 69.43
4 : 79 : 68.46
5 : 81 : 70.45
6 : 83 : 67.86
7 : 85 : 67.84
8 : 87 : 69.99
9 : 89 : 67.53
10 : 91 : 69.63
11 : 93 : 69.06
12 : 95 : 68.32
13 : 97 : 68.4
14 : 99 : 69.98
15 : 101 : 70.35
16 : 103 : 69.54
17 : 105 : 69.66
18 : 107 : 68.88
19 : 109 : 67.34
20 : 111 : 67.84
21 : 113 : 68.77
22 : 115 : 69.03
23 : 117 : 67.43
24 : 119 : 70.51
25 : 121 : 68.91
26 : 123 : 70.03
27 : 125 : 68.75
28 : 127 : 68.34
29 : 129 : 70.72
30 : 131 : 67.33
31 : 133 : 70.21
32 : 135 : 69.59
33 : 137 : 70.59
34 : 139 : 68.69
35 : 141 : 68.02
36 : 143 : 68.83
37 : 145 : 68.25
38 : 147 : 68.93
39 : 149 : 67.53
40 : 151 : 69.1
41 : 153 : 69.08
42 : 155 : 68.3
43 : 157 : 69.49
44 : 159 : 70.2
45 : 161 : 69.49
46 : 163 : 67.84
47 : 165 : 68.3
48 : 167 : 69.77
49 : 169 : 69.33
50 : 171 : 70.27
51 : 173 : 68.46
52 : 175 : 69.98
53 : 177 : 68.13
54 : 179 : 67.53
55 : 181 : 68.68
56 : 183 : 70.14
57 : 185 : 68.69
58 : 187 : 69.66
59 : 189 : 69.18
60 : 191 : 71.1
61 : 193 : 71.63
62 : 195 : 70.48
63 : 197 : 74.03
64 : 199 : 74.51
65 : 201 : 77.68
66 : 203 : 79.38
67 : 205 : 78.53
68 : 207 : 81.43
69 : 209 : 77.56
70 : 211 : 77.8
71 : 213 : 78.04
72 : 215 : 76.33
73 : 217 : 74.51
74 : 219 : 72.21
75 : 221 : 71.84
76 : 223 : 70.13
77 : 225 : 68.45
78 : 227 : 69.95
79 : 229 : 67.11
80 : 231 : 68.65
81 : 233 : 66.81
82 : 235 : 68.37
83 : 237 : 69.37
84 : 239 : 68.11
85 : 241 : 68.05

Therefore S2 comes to 69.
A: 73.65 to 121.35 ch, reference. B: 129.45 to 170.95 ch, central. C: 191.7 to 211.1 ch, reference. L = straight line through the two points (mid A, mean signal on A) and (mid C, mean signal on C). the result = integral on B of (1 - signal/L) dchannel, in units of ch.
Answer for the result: 2.1 ch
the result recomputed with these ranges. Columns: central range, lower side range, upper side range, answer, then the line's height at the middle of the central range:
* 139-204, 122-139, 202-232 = 1.5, 71.6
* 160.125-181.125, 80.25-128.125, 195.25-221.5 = 1.4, 73.7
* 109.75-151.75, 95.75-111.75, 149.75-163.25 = 0.1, 69.1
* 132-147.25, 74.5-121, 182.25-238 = 0.3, 70.3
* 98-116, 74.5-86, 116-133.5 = 0.0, 69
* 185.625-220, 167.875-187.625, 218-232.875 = -2.7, 69.3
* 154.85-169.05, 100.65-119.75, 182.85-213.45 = 0.6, 72.1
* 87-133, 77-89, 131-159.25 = -0.1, 68.9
